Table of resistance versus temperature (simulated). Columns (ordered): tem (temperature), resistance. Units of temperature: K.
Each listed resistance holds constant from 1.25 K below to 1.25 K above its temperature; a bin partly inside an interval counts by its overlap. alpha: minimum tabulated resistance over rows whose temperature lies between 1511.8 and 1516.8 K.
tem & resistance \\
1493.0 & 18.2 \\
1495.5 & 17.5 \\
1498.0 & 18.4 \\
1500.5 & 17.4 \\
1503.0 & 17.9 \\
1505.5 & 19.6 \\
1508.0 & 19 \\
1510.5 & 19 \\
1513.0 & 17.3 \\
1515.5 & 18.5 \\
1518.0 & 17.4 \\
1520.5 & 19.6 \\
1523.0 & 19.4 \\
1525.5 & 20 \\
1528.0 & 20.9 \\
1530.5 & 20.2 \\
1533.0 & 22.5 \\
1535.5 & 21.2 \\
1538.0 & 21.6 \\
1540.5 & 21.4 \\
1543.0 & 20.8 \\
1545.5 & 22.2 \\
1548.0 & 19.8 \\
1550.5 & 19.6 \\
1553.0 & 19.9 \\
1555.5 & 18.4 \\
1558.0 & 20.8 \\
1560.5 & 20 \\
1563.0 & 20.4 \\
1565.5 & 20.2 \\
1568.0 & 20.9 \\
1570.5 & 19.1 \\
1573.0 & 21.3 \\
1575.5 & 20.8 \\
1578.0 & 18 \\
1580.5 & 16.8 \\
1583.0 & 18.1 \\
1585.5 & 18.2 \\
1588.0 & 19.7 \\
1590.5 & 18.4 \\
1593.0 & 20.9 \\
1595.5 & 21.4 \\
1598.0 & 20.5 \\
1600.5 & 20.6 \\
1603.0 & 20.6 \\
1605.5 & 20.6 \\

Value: 17.3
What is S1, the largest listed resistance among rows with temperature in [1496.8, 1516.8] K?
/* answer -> 19.6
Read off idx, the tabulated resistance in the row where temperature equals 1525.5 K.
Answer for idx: 20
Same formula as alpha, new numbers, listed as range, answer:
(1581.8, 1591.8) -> 18.1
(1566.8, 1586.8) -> 16.8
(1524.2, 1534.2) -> 20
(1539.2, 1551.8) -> 19.6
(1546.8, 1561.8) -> 18.4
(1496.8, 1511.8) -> 17.4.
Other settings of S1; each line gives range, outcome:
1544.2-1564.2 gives 22.2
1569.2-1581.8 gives 21.3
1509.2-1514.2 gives 19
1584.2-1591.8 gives 19.7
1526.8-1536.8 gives 22.5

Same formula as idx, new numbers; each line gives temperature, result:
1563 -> 20.4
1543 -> 20.8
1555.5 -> 18.4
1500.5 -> 17.4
